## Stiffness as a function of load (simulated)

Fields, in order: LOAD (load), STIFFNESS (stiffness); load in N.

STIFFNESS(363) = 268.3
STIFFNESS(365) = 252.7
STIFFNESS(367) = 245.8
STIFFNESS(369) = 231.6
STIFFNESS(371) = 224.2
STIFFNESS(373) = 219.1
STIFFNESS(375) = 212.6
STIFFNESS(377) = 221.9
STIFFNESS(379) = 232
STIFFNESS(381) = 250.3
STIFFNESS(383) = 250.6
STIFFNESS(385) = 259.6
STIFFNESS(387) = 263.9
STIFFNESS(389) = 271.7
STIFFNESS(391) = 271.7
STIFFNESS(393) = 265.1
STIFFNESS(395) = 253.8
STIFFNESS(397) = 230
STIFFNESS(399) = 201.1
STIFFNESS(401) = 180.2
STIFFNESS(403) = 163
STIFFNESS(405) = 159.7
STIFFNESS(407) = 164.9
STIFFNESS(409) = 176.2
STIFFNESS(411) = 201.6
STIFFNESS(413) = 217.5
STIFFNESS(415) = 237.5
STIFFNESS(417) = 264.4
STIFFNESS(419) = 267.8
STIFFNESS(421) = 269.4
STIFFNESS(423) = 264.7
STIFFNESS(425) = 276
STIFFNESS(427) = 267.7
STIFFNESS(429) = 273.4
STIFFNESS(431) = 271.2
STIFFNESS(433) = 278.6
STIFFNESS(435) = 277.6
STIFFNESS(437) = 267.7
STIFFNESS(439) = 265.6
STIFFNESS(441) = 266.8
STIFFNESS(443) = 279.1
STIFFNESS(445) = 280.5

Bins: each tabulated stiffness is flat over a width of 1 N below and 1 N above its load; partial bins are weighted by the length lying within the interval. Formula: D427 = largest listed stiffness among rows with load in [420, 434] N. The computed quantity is 278.6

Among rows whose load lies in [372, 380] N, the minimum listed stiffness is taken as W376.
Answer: 212.6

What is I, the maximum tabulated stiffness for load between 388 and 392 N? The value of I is 271.7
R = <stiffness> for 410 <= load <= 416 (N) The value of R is 219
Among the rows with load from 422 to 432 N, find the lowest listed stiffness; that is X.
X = 264.7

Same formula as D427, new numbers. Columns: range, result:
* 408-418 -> 264.4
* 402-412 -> 201.6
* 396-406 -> 230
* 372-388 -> 263.9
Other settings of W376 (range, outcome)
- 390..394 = 265.1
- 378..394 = 232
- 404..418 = 159.7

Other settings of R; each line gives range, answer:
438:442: 266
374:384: 233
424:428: 272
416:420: 266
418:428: 269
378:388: 251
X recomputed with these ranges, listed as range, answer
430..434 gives 271.2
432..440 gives 265.6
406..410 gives 164.9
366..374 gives 219.1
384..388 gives 259.6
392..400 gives 201.1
